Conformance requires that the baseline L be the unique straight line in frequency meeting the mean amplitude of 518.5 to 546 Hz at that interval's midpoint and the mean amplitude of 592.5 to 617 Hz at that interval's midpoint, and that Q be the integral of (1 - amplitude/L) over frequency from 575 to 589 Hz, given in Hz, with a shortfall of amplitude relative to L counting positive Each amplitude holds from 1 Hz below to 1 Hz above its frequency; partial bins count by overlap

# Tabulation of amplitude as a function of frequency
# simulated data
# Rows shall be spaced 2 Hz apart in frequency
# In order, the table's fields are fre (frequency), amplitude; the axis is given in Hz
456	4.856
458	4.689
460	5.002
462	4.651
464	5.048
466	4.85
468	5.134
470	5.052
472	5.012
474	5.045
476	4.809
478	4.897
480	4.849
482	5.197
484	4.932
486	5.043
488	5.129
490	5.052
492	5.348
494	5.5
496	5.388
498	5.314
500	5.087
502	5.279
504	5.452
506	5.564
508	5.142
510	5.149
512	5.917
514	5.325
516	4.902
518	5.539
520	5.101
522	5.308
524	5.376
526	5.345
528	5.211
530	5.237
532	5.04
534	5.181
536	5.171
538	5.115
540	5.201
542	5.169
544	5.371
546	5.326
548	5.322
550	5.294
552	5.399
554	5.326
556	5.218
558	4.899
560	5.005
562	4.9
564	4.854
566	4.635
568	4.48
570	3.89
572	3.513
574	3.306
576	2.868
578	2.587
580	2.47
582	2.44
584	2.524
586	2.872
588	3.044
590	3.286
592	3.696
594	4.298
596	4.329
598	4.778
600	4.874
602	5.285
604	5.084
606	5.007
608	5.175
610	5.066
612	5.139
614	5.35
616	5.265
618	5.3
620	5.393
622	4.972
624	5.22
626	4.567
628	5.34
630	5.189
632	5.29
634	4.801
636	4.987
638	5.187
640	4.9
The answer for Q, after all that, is 6.5 Hz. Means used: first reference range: 5.23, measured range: 2.69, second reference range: 4.94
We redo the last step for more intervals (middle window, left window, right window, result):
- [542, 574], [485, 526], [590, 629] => 1.6 Hz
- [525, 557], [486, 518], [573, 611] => -4.0 Hz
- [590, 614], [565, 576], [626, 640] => -1.4 Hz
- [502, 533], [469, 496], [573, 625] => -3.1 Hz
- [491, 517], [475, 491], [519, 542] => -1.3 Hz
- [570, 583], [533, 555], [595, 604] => 5.4 Hz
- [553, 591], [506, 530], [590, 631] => 9.7 Hz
